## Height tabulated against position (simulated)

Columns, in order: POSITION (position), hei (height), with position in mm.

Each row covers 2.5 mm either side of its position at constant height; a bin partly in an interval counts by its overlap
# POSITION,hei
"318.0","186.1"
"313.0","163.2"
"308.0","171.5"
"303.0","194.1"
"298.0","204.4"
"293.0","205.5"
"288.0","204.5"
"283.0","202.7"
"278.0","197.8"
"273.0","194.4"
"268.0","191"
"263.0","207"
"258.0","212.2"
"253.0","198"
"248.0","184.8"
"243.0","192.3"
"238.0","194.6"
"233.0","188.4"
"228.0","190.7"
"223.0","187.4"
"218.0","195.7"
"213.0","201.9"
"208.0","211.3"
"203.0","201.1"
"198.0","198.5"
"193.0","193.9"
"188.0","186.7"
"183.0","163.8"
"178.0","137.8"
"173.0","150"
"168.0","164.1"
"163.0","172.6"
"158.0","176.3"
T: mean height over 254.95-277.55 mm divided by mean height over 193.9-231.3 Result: 1.02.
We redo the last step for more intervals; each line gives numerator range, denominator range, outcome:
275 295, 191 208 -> 1.01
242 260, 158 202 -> 1.14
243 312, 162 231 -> 1.08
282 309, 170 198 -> 1.17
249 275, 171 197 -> 1.18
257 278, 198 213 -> 0.98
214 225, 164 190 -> 1.20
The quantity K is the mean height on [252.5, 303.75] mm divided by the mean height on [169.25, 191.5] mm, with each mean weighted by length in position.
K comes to 1.2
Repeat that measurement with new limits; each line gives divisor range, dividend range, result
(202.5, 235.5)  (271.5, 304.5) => 1.02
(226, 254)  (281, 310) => 1.03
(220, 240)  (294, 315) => 0.97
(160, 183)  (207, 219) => 1.29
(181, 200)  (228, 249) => 1.02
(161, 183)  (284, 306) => 1.29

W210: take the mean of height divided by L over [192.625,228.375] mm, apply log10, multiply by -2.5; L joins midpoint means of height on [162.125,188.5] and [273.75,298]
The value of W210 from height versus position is -0.15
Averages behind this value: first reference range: 160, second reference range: 202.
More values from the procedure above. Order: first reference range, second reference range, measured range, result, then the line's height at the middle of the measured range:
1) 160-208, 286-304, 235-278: -0.018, 194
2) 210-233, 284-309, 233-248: 0.020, 195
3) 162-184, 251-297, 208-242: -0.088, 180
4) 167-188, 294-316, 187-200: -0.203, 161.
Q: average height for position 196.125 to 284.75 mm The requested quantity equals 197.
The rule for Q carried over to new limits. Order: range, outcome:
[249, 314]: 196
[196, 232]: 198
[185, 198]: 191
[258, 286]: 200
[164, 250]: 185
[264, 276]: 195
